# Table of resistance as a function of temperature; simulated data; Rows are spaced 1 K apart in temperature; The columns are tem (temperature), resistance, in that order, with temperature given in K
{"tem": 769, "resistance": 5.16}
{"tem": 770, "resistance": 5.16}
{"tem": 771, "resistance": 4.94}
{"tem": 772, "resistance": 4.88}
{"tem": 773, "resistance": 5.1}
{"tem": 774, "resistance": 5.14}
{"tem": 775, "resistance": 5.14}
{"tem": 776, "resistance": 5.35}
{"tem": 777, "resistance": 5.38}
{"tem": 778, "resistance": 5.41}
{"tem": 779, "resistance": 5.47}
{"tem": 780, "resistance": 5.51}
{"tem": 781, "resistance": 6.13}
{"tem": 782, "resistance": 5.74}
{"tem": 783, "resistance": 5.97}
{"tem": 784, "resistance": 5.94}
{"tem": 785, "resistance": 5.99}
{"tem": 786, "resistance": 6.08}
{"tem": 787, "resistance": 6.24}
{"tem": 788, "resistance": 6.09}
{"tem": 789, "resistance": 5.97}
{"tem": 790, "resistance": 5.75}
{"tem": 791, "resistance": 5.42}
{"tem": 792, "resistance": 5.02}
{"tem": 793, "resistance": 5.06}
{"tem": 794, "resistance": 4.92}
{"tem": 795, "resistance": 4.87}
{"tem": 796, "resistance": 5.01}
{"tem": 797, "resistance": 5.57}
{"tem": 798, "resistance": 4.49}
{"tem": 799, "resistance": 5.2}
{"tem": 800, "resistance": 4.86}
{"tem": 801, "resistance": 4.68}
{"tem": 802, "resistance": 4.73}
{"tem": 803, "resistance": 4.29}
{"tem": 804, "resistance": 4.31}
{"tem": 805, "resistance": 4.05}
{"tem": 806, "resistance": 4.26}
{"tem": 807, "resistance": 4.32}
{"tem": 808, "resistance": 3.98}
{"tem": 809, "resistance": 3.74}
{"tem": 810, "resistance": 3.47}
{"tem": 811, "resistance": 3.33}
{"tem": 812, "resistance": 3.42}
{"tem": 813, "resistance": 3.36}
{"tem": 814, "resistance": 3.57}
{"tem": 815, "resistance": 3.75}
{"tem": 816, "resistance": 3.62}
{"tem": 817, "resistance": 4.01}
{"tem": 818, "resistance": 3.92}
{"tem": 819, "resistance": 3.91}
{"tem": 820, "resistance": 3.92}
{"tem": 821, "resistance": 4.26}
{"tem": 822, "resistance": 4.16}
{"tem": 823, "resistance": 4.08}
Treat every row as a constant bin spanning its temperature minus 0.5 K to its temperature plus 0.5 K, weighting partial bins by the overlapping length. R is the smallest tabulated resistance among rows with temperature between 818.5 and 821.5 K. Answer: 3.91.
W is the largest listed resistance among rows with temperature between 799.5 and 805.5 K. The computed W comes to 4.86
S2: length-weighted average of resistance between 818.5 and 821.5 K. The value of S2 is 4.03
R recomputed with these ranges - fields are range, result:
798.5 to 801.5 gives 4.68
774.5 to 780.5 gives 5.14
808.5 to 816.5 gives 3.33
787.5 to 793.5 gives 5.02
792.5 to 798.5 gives 4.49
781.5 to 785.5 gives 5.74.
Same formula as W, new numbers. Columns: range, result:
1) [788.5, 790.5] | 5.97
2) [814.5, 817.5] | 4.01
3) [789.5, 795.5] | 5.75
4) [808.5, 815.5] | 3.75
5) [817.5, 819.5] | 3.92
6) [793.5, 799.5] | 5.57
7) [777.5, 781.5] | 6.13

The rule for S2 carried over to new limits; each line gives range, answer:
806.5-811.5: 3.77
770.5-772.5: 4.91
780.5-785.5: 5.95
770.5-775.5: 5.04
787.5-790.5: 5.94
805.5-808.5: 4.19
